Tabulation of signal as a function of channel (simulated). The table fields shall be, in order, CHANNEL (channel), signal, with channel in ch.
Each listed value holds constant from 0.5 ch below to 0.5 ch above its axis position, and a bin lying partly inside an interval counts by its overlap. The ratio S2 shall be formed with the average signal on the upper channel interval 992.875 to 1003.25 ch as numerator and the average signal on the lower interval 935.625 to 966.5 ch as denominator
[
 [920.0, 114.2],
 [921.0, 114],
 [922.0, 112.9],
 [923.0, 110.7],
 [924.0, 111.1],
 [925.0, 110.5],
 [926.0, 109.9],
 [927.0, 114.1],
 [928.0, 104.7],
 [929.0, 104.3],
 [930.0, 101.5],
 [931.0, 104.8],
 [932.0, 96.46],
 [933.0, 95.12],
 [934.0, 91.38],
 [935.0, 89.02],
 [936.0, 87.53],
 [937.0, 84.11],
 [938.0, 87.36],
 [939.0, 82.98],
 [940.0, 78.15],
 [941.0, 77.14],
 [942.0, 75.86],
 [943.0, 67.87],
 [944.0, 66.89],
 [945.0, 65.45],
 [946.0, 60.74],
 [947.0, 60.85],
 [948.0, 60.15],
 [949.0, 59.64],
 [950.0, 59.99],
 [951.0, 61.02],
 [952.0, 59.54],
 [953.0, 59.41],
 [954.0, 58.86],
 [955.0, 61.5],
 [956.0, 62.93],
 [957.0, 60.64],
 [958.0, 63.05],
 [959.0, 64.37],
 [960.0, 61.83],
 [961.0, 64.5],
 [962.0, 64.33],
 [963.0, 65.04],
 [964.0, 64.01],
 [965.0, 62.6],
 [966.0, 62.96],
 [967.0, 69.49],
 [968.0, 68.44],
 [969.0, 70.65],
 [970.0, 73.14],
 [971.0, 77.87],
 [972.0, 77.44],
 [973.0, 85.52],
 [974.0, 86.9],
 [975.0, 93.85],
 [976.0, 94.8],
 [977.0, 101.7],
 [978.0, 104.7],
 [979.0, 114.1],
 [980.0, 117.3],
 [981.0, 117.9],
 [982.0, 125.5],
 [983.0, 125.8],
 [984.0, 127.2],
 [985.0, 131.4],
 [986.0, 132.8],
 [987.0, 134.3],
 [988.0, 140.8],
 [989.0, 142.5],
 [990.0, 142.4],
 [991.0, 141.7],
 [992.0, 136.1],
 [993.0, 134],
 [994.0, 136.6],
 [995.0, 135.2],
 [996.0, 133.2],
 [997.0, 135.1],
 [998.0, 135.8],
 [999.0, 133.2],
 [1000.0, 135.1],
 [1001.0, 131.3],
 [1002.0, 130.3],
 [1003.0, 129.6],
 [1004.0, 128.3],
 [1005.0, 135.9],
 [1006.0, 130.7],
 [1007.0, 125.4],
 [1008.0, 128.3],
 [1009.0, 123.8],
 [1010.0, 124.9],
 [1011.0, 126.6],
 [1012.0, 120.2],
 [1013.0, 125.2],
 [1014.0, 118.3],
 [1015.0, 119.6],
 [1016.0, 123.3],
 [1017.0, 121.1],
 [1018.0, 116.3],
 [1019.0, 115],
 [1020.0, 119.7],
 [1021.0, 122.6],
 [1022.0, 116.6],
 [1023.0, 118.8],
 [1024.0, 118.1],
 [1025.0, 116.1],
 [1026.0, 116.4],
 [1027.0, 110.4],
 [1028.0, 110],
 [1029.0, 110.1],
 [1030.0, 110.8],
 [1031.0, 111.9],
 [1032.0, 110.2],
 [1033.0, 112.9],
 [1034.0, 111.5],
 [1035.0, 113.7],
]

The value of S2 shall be 2.0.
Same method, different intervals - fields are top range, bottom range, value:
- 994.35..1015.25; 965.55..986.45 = 1.32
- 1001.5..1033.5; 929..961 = 1.64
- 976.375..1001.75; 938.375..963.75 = 1.99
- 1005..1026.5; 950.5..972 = 1.87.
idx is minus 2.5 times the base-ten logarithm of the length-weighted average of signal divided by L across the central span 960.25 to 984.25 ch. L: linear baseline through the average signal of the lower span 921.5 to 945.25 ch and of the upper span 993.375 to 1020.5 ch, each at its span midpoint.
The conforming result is 0.27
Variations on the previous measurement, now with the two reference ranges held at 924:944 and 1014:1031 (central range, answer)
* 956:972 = 0.45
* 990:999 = -0.24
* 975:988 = -0.13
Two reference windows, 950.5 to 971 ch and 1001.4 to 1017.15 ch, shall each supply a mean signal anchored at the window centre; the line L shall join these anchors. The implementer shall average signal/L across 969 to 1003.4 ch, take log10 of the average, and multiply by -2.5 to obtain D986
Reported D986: -0.228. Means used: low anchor 64.3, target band 120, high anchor 126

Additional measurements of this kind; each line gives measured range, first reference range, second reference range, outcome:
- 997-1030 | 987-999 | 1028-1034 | 0.00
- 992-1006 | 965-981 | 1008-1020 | -0.22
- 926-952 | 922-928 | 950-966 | 0.12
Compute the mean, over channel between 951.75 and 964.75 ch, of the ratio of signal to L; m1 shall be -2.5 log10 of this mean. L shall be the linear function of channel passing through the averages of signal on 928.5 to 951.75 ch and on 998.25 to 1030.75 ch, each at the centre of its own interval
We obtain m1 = 0.39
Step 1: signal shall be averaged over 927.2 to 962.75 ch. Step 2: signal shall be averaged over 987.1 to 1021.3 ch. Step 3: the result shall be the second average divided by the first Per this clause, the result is 1.7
